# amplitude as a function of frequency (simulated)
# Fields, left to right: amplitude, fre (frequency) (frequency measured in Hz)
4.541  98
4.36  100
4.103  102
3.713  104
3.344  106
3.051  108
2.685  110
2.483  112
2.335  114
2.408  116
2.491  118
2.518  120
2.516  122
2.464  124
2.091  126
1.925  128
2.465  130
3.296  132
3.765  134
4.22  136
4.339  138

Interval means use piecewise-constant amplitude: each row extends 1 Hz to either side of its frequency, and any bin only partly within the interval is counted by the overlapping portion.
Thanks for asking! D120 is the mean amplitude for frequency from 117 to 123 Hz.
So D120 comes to 2.51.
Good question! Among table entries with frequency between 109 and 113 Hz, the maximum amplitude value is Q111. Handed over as 2.685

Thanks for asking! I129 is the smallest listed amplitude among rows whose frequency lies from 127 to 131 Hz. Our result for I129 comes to 1.925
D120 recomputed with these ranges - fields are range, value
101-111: 3.38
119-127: 2.4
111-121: 2.45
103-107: 3.53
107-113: 2.74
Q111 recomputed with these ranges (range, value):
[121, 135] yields 3.765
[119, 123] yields 2.518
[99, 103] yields 4.36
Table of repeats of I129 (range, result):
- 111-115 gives 2.335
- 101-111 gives 2.685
